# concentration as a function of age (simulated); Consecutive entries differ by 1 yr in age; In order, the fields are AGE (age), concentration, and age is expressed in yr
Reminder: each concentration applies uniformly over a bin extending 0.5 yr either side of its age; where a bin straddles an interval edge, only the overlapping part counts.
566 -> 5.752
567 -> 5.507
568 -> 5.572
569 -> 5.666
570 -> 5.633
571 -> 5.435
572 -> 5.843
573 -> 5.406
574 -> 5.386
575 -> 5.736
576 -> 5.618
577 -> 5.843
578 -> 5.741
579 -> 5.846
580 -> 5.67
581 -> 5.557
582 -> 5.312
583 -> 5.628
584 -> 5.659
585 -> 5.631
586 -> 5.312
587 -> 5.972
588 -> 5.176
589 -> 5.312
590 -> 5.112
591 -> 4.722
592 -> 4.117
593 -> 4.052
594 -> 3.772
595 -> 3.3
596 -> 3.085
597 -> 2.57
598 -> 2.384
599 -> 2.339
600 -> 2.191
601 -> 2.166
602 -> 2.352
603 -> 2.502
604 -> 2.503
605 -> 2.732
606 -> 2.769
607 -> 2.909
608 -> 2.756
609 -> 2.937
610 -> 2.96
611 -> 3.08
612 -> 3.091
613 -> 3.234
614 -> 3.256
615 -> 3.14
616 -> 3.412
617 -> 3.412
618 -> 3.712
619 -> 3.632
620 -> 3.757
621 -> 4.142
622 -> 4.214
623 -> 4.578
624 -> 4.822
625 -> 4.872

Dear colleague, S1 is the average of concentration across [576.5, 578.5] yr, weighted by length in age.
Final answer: 5.79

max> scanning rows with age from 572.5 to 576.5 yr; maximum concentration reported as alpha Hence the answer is 5.736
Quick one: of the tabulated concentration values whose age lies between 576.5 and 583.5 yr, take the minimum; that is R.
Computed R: 5.312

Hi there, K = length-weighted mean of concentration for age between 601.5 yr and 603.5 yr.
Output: 2.43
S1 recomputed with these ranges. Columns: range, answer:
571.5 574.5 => 5.54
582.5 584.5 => 5.64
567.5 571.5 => 5.58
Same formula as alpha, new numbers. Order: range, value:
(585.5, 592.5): 5.972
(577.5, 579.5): 5.846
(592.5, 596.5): 4.052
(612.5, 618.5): 3.712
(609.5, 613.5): 3.234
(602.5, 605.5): 2.732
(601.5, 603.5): 2.502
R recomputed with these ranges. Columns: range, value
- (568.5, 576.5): 5.386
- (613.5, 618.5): 3.14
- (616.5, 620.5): 3.412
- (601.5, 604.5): 2.352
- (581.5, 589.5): 5.176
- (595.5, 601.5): 2.166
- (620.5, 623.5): 4.142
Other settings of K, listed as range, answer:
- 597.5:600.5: 2.3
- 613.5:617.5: 3.3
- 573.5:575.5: 5.56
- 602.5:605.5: 2.58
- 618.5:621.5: 3.84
